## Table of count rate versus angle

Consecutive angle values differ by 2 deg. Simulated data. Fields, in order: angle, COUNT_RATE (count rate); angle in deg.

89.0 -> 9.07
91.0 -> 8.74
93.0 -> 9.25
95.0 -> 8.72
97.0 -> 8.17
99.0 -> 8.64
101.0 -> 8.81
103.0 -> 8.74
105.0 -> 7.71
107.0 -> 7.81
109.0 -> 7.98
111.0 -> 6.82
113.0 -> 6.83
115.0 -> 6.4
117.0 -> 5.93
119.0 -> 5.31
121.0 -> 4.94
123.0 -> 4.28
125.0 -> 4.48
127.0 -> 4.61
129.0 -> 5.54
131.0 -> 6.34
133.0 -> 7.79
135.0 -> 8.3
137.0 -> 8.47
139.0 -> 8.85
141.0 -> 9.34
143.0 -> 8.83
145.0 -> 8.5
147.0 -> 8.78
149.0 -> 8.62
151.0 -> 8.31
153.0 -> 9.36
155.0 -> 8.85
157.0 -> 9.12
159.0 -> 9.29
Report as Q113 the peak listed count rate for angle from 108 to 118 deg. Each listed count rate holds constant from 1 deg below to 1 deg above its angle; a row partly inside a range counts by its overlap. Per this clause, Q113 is 7.98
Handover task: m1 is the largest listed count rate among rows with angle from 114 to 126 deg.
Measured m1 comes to 6.4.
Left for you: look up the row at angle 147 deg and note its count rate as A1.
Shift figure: 8.78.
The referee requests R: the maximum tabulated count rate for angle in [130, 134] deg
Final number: 7.79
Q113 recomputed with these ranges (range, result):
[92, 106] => 9.25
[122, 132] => 6.34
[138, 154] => 9.36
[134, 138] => 8.47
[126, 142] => 9.34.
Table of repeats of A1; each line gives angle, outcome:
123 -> 4.28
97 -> 8.17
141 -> 9.34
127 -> 4.61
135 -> 8.3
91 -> 8.74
